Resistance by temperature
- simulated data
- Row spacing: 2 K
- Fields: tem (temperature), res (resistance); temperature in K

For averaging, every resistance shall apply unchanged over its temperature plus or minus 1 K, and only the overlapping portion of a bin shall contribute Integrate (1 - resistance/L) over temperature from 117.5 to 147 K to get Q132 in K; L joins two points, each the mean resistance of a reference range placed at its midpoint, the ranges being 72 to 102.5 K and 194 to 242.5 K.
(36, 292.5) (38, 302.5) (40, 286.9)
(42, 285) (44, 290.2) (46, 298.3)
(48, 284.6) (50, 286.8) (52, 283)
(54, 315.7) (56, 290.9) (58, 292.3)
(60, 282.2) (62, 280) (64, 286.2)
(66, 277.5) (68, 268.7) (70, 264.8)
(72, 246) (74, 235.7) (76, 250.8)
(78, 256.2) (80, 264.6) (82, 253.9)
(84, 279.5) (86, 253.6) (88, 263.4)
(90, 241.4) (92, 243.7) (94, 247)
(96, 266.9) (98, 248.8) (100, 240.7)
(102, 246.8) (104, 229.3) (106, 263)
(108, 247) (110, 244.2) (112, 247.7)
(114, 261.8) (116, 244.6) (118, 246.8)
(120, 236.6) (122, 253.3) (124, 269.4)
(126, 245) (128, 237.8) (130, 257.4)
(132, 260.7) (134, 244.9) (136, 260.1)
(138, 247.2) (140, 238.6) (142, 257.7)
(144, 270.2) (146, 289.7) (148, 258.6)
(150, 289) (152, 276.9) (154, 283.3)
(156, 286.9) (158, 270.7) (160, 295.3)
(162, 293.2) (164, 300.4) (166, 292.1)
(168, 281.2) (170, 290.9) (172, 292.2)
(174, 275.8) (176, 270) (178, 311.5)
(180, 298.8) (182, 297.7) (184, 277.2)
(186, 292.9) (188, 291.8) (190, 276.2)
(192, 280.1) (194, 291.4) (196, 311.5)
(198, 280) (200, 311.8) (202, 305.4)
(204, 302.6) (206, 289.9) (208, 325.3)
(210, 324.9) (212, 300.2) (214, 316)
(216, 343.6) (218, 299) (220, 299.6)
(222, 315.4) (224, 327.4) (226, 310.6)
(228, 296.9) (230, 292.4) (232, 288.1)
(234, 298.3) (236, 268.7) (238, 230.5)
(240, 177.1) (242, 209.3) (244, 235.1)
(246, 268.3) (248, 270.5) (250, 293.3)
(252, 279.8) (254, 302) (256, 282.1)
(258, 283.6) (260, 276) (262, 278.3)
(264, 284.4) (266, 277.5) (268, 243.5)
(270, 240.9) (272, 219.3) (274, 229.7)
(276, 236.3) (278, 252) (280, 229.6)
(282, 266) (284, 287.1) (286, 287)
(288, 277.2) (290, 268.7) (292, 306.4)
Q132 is 1.4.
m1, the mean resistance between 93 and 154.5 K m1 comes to 255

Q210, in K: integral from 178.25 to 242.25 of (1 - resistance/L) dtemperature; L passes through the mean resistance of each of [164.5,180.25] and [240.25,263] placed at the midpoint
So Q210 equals -3.2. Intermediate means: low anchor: 289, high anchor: 268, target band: 293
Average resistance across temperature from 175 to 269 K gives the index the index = 287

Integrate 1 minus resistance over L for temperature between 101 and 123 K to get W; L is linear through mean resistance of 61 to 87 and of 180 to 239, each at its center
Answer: 2.0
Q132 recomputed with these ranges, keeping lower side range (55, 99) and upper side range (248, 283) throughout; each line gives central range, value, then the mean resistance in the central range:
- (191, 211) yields -3.0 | 302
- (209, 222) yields -2.5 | 314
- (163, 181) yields -1.8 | 290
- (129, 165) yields -1.1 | 271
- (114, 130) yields 0.9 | 249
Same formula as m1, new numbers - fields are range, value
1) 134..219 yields 289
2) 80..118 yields 252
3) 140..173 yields 282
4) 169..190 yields 289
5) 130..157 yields 266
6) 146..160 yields 280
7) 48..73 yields 281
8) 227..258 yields 267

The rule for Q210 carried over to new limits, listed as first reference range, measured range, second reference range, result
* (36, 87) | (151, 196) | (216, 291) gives -2.4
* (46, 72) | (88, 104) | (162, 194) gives 2.1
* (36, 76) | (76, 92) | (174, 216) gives 1.5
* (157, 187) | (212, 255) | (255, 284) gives -2.0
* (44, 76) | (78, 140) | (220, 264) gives 6.0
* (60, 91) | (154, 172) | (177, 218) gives 0.1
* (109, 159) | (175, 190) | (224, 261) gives -1.5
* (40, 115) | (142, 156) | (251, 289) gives -0.6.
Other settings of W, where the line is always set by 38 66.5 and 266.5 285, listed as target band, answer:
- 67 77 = 1.1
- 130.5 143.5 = 1.0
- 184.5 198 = -1.4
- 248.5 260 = -1.7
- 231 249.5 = 0.1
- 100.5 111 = 1.2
